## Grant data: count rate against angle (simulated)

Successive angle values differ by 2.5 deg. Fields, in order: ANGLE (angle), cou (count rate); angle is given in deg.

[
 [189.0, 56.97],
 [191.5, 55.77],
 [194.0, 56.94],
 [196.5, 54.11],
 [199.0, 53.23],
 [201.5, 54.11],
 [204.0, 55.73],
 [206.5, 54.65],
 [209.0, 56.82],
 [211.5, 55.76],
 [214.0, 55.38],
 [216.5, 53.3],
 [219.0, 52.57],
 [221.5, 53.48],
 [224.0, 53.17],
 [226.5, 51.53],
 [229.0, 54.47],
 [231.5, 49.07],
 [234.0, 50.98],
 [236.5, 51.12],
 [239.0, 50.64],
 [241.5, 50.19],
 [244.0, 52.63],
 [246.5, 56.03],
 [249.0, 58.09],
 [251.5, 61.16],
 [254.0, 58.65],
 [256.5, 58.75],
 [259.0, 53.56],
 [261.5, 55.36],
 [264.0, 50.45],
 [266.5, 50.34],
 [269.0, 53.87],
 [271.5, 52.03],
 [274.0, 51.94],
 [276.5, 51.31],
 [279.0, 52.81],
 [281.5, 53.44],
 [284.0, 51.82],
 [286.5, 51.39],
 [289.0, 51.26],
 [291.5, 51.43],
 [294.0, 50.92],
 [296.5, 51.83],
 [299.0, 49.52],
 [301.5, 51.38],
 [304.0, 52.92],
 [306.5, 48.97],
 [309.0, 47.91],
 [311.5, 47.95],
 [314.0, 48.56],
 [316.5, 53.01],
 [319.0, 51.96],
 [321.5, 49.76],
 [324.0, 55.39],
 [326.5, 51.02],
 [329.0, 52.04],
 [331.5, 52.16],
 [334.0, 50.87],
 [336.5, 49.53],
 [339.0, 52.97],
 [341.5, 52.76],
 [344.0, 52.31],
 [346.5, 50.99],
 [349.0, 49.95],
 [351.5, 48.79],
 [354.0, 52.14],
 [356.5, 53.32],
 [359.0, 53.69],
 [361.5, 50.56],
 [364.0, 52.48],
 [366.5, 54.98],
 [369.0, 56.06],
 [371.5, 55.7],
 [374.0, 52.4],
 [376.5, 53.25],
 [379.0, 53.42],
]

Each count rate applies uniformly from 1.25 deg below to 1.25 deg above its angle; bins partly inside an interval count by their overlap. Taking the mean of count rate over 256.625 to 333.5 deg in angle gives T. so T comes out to 51.6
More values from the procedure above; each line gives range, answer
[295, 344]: 51.1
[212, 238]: 52.6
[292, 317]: 50.2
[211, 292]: 53.3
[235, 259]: 55.1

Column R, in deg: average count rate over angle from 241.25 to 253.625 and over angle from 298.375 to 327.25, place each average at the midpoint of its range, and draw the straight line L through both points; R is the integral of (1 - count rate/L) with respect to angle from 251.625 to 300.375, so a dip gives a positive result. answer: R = 0.91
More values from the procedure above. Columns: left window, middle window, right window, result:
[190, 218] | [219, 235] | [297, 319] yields 0.54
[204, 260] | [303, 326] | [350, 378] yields 1.19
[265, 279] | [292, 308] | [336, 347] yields 0.32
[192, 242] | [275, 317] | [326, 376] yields 1.45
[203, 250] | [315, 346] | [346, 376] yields 0.52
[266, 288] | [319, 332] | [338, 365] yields -0.03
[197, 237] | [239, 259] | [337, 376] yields -1.00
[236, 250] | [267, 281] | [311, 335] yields 0.03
